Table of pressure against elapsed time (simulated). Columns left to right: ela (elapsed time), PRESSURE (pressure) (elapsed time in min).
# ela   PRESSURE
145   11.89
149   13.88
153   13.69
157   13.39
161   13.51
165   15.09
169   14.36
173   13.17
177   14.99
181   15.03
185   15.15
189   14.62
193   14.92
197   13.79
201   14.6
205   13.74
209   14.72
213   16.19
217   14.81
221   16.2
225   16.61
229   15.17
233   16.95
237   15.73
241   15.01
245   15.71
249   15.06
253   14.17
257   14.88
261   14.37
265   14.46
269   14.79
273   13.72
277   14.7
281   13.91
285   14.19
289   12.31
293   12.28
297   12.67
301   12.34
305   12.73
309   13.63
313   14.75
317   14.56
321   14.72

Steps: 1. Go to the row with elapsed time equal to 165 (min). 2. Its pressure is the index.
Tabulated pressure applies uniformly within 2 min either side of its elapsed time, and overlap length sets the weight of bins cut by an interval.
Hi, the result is 15.09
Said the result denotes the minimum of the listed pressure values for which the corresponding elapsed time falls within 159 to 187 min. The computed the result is 13.17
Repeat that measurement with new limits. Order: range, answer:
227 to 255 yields 14.17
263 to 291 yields 12.31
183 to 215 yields 13.74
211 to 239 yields 14.81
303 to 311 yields 12.73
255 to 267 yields 14.37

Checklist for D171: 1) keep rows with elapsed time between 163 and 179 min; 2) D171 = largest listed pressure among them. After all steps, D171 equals 15.09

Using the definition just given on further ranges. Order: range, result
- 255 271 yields 14.88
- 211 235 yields 16.95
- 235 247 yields 15.73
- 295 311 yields 13.63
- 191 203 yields 14.92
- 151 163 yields 13.69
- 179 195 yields 15.15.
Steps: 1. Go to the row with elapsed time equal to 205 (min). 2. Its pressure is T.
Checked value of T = 13.74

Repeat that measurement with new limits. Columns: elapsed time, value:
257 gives 14.88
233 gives 16.95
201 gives 14.6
